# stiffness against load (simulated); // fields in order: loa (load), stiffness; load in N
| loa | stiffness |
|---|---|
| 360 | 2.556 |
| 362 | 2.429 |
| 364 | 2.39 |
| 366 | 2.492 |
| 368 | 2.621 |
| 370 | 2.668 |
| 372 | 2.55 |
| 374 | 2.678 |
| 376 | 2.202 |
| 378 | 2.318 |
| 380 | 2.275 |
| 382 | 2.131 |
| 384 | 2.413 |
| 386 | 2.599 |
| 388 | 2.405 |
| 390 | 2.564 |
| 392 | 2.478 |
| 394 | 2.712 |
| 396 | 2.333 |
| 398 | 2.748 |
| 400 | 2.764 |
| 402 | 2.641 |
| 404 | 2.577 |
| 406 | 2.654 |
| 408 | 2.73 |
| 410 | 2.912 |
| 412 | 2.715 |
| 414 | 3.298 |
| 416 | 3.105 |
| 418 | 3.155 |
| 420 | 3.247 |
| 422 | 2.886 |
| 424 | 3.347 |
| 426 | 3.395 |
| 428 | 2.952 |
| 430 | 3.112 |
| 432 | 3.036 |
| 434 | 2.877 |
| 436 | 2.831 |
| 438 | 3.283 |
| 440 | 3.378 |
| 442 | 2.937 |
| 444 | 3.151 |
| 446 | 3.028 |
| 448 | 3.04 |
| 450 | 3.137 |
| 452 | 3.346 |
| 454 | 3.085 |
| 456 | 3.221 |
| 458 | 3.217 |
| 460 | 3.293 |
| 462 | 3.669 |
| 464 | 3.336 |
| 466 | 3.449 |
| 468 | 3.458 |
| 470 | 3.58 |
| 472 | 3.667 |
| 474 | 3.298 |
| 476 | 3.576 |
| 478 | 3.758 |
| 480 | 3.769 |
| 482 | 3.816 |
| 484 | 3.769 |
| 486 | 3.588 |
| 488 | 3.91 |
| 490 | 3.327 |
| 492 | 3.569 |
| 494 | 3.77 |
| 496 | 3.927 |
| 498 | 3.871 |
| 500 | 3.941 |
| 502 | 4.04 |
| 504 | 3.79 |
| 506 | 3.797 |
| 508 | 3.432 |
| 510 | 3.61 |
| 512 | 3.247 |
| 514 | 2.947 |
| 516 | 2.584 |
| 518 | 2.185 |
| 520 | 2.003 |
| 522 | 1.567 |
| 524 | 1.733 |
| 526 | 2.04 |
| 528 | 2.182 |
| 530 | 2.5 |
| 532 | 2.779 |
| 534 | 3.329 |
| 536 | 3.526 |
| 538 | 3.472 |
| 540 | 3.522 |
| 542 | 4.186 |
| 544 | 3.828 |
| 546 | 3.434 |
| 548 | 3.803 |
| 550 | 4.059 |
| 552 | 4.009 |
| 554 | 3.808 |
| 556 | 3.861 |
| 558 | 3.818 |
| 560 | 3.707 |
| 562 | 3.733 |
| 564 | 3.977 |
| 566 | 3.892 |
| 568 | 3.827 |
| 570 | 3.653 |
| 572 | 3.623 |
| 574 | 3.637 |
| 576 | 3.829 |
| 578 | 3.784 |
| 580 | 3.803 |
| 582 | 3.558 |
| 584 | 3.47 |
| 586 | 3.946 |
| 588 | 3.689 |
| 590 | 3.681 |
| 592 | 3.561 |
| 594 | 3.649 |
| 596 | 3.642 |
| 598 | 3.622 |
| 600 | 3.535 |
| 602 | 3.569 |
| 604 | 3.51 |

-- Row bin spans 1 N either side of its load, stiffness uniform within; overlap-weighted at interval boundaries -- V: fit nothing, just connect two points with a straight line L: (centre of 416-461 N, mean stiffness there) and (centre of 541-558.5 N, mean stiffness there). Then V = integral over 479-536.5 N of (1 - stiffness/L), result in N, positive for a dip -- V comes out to 6.15 N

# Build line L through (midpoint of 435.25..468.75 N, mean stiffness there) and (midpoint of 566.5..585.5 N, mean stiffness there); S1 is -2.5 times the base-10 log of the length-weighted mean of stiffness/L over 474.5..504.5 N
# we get -0.12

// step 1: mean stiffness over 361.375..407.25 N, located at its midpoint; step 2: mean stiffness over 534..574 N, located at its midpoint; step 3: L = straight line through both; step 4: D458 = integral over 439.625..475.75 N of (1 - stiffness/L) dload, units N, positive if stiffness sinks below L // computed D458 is -2.9 N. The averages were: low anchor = 2.51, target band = 3.3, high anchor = 3.76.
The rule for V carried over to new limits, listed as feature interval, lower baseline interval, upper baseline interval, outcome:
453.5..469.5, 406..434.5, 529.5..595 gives -0.6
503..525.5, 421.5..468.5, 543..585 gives 4.6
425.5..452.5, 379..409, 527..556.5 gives -2.6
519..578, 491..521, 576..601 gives 2.9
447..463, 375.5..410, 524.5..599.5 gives -1.9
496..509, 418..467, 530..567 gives -1.4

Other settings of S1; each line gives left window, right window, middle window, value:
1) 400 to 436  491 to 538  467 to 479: -0.175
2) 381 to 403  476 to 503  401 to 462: -0.014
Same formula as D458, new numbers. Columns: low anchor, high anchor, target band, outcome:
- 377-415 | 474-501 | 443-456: 0.5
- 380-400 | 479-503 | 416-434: -1.2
